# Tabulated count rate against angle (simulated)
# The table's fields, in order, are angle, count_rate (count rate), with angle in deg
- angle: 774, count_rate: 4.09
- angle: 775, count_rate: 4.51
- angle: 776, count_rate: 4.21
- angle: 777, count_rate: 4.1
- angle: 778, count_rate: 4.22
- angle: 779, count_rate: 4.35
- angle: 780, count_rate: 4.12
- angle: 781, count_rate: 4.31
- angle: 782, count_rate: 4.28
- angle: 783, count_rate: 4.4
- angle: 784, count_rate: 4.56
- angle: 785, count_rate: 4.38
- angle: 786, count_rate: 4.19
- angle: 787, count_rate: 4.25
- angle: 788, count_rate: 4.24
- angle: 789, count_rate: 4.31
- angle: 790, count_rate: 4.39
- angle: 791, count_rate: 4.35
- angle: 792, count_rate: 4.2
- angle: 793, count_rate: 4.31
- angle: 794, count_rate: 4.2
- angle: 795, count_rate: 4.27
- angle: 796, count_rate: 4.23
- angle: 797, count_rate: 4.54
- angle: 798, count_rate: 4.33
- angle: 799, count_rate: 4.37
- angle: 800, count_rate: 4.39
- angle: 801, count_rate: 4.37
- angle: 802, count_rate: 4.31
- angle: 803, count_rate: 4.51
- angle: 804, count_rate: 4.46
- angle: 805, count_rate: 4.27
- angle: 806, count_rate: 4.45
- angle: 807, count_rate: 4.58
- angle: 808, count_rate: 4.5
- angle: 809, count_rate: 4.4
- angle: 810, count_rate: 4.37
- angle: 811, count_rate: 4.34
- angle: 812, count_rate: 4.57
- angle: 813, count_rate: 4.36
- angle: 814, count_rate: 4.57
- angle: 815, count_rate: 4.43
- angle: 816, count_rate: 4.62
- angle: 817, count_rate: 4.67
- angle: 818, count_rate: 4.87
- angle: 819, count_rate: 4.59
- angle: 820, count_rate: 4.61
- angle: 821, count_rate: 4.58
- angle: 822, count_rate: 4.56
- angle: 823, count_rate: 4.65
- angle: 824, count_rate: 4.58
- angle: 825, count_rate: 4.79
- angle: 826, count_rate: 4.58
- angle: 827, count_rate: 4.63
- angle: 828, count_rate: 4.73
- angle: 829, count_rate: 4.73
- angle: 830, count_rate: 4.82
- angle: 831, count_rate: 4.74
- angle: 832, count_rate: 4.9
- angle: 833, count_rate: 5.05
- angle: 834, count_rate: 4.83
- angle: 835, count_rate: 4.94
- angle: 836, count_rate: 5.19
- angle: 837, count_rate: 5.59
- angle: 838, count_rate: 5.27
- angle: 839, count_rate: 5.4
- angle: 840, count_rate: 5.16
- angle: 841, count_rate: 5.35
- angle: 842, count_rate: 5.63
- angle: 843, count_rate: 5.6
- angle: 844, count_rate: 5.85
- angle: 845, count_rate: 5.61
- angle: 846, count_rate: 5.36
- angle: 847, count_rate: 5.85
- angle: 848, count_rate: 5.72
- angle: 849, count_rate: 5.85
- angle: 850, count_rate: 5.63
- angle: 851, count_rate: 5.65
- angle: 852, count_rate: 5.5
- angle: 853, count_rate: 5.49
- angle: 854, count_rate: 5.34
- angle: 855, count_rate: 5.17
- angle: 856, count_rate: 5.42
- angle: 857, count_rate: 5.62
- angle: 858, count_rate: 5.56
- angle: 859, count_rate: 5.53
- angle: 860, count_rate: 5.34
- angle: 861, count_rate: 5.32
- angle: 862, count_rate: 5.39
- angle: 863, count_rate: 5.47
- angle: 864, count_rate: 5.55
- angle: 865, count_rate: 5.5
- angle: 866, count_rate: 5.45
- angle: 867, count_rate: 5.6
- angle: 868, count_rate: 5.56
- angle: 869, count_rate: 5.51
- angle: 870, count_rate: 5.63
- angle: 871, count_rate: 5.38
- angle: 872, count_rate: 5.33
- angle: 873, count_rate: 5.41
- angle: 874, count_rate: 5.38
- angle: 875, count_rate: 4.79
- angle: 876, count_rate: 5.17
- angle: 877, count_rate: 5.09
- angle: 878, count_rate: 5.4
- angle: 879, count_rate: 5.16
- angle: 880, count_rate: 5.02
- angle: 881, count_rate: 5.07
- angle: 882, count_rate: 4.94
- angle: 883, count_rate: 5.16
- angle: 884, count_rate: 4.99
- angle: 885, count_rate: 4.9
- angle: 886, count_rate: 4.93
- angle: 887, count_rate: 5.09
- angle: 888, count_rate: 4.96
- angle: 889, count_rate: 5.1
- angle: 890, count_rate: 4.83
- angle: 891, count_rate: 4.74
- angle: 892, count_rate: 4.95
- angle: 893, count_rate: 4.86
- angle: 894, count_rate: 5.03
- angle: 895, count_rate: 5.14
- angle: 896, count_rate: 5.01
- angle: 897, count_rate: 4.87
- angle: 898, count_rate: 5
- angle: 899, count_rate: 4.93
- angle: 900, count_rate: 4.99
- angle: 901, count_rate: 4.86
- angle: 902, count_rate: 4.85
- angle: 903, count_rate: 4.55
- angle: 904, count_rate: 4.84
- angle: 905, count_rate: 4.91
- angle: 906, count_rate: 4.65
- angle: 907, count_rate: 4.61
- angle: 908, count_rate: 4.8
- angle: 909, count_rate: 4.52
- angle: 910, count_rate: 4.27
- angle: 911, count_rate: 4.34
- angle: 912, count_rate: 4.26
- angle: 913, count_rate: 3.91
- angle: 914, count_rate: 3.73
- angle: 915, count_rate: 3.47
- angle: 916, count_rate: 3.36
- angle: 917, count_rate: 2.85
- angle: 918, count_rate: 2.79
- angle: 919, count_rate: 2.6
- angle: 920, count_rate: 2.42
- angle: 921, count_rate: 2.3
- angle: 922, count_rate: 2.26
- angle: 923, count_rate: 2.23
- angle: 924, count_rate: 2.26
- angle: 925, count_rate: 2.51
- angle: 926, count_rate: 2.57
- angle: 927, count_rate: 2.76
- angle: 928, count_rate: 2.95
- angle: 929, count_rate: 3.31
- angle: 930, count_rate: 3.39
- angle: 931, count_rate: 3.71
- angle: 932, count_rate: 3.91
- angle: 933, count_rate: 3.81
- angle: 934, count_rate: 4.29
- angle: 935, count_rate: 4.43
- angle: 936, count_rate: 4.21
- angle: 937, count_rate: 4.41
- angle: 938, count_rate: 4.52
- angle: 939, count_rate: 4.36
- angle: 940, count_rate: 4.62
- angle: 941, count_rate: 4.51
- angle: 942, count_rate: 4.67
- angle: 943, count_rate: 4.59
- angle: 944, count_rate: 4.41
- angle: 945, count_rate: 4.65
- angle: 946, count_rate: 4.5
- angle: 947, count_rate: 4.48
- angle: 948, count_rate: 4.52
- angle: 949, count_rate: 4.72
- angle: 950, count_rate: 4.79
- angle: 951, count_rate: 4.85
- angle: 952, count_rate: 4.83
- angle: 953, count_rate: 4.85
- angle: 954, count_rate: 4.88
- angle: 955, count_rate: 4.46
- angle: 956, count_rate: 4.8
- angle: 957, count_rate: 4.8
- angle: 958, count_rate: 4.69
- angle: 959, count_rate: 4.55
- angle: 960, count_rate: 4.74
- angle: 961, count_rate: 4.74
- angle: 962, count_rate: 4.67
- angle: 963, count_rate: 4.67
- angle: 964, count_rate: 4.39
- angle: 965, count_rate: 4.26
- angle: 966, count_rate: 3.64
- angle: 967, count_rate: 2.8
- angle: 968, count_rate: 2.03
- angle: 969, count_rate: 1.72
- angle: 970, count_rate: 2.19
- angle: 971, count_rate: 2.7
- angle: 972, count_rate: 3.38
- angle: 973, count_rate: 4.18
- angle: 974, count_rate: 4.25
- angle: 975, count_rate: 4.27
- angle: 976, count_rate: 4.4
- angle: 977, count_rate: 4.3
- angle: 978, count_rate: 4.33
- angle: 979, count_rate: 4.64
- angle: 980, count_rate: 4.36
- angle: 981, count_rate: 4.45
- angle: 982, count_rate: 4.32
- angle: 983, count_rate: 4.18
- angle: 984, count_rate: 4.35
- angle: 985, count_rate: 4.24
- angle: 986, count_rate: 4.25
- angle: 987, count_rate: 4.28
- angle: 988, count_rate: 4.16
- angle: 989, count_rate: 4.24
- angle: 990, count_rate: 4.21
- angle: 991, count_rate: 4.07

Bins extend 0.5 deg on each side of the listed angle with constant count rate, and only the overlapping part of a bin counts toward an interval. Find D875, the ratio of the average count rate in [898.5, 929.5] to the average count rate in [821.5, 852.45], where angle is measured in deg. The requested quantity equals 0.7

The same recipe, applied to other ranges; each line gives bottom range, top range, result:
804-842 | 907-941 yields 0.75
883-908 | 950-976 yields 0.83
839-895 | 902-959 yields 0.75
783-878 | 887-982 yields 0.84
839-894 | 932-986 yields 0.80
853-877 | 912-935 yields 0.58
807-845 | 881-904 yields 1.02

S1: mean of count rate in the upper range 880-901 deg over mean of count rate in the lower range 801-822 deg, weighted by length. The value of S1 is 1.10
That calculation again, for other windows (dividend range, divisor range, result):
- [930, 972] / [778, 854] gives 0.89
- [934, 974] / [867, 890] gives 0.82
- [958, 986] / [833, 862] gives 0.73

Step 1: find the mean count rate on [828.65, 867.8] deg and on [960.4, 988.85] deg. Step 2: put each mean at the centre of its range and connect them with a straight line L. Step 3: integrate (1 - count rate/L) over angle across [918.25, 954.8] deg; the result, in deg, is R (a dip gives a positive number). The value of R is 4.1 deg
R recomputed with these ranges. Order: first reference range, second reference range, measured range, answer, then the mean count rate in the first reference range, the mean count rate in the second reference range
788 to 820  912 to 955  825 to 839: -2.1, 4.42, 3.8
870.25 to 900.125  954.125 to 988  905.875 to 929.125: 6.9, 5.06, 4.07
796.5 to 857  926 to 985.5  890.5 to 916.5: -0.8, 4.91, 4.15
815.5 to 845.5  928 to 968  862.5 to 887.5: -2.8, 4.97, 4.35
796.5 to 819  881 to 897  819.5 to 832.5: -0.3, 4.47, 4.98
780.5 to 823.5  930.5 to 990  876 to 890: -2.4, 4.42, 4.24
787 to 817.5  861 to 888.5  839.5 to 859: -2.3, 4.39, 5.25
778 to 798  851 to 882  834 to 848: -1.1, 4.31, 5.37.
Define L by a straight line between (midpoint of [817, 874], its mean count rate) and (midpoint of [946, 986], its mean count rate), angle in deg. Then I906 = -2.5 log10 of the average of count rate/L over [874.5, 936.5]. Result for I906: 0.13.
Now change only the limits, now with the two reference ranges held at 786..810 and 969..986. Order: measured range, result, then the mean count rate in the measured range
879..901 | -0.20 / 4.98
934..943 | -0.10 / 4.46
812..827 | -0.07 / 4.6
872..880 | -0.23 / 5.2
